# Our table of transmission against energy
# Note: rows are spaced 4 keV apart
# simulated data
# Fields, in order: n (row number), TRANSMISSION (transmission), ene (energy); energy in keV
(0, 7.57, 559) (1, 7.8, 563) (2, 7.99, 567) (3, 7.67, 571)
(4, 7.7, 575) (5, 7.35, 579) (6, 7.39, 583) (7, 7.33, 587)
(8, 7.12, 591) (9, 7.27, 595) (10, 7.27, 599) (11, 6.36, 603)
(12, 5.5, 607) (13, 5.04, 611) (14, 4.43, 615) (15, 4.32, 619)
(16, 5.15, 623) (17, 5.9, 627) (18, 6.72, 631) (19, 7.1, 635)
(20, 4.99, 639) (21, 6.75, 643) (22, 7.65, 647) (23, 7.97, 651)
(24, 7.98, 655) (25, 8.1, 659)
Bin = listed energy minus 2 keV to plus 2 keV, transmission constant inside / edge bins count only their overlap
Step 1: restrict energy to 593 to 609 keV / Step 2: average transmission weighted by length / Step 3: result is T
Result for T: 6.6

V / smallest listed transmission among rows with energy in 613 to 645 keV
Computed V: 4.32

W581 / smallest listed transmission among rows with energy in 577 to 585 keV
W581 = 7.35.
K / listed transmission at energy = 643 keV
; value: 6.75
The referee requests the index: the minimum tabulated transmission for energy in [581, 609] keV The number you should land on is 5.5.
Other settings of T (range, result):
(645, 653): 7.81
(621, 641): 5.97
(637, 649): 6.46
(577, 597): 7.29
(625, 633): 6.31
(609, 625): 4.73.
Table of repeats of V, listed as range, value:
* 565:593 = 7.12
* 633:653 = 4.99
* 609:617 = 4.43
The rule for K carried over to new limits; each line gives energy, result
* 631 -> 6.72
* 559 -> 7.57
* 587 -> 7.33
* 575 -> 7.7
